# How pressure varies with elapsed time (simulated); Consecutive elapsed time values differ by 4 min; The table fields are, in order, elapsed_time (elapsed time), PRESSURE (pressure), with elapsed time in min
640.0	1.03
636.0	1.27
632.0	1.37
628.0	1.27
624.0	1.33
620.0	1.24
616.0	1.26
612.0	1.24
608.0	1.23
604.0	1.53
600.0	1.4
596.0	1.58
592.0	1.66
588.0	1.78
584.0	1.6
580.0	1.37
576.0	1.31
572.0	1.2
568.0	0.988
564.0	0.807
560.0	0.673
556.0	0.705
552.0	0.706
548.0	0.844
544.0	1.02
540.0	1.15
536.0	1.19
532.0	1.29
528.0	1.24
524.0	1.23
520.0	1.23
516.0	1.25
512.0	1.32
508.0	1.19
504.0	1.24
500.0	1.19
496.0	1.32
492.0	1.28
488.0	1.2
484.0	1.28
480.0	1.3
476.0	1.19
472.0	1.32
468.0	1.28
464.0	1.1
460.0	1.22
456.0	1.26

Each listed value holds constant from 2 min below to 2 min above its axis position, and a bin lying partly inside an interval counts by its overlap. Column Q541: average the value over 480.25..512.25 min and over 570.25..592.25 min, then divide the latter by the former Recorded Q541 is 1.18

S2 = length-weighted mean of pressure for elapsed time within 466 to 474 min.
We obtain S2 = 1.3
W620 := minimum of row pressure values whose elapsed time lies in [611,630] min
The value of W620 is 1.24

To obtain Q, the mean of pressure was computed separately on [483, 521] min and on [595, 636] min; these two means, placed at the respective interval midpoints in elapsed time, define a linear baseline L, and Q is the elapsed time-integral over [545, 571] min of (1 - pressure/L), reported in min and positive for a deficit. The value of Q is 9.7 min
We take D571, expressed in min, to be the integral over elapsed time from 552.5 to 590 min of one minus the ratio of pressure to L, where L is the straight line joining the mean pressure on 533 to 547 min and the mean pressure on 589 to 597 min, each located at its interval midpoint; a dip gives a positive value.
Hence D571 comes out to 8.1 min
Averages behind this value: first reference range 1.11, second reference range 1.64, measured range 1.14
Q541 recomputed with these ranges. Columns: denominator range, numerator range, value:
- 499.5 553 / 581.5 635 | 1.23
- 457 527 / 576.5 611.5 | 1.20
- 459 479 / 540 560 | 0.68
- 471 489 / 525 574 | 0.79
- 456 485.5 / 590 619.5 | 1.13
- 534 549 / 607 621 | 1.17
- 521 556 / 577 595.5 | 1.49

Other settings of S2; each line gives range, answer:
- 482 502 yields 1.25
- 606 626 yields 1.26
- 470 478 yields 1.25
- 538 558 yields 0.885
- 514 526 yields 1.24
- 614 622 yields 1.25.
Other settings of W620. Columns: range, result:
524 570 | 0.673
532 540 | 1.15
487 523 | 1.19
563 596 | 0.807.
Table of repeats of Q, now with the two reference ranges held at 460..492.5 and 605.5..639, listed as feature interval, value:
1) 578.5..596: -4.72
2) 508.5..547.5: 1.67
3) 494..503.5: -0.05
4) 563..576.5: 2.05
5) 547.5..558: 4.33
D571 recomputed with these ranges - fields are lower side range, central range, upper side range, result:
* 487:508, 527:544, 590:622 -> 1.3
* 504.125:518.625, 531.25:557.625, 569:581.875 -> 5.9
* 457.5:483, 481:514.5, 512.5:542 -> -0.5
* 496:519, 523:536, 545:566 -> -2.9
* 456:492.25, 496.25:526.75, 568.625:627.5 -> 1.1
